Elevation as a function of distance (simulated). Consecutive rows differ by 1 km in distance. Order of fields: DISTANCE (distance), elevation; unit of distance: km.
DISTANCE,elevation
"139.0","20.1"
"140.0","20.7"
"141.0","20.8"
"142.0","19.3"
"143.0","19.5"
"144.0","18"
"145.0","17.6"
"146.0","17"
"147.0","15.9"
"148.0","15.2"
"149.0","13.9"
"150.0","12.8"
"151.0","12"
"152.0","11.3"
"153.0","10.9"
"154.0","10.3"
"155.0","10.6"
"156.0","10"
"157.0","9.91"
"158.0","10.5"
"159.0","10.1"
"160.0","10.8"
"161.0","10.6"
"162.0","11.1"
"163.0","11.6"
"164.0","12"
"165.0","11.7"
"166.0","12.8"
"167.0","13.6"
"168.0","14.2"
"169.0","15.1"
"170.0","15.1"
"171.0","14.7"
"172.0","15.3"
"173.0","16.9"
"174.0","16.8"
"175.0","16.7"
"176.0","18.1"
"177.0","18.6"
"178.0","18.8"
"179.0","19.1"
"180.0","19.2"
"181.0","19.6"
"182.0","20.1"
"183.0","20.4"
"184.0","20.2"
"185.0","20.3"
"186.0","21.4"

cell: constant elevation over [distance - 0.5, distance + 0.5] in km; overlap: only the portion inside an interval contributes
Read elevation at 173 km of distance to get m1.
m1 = 16.9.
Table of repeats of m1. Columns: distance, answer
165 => 11.7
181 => 19.6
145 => 17.6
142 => 19.3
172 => 15.3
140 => 20.7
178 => 18.8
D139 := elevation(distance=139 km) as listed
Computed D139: 20.1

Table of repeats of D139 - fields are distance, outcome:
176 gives 18.1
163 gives 11.6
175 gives 16.7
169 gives 15.1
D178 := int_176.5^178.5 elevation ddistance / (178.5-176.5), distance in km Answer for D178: 18.7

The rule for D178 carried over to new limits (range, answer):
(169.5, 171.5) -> 14.9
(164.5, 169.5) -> 13.5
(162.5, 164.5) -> 11.8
